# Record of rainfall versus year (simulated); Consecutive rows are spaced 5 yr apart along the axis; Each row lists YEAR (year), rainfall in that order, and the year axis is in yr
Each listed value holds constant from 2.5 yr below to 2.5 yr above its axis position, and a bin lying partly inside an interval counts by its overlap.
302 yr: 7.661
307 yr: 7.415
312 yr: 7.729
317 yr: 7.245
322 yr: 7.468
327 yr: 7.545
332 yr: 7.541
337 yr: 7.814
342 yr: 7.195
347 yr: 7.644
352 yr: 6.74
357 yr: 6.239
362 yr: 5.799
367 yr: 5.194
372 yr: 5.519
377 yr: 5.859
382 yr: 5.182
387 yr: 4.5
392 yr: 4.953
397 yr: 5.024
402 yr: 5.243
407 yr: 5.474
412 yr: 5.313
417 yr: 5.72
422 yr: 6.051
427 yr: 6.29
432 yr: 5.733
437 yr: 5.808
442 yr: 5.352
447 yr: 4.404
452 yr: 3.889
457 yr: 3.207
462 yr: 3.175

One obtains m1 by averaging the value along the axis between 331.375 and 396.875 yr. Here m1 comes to 6.09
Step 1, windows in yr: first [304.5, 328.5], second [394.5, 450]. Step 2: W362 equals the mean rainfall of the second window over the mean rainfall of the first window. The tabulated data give 0.7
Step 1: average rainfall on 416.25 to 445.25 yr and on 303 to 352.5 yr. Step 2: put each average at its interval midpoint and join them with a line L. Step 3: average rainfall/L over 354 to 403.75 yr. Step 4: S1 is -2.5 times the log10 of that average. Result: 0.23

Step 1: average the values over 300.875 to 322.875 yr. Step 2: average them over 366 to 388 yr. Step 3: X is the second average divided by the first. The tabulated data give 0.7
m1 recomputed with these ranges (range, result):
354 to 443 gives 5.52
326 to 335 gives 7.56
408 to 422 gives 5.61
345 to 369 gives 6.32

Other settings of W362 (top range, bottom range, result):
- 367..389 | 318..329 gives 0.71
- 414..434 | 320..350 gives 0.79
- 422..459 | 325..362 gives 0.71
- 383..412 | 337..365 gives 0.75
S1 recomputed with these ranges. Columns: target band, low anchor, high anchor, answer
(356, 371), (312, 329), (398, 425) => 0.16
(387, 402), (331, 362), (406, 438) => 0.25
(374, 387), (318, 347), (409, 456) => 0.21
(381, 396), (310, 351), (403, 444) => 0.29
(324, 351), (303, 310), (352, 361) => -0.11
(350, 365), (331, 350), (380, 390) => 0.05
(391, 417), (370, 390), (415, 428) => 0.08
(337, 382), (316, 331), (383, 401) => -0.03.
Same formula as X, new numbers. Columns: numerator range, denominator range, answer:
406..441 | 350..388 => 1.02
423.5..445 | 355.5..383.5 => 1.03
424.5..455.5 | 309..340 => 0.69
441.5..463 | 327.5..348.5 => 0.52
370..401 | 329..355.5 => 0.70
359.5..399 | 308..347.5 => 0.70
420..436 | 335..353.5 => 0.81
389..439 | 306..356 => 0.75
